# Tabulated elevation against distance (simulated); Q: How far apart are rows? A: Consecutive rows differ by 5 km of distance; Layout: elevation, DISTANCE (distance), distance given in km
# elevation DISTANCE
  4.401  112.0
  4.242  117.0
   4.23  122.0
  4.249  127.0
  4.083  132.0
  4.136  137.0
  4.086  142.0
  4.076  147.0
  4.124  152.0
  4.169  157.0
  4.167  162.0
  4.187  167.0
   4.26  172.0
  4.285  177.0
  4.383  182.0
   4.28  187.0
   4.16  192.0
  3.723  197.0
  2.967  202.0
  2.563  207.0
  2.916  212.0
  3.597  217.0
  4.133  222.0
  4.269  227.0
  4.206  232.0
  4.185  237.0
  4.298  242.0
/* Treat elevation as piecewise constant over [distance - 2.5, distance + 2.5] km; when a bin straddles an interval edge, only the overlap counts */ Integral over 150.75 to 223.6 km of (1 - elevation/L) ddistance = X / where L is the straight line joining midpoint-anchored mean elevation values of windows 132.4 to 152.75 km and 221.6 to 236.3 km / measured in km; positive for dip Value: 5.3 km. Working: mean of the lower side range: 4.1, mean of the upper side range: 4.21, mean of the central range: 3.85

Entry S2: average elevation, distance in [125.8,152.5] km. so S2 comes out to 4.12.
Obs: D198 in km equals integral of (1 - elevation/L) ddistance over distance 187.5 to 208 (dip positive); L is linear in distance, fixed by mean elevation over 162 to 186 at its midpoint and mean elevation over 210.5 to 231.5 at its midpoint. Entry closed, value 2.8 km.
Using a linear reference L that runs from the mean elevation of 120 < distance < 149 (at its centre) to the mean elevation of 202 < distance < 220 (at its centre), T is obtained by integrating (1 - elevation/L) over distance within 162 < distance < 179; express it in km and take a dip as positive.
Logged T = -2.8 km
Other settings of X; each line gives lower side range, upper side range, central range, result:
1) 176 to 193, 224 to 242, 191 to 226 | 6.7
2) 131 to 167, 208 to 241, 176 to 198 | -1.1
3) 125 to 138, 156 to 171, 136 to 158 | 0.3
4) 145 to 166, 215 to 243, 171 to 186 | -0.7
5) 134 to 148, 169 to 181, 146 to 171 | 0.2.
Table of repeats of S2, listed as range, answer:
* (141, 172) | 4.15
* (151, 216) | 3.85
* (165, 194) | 4.26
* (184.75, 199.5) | 4.05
